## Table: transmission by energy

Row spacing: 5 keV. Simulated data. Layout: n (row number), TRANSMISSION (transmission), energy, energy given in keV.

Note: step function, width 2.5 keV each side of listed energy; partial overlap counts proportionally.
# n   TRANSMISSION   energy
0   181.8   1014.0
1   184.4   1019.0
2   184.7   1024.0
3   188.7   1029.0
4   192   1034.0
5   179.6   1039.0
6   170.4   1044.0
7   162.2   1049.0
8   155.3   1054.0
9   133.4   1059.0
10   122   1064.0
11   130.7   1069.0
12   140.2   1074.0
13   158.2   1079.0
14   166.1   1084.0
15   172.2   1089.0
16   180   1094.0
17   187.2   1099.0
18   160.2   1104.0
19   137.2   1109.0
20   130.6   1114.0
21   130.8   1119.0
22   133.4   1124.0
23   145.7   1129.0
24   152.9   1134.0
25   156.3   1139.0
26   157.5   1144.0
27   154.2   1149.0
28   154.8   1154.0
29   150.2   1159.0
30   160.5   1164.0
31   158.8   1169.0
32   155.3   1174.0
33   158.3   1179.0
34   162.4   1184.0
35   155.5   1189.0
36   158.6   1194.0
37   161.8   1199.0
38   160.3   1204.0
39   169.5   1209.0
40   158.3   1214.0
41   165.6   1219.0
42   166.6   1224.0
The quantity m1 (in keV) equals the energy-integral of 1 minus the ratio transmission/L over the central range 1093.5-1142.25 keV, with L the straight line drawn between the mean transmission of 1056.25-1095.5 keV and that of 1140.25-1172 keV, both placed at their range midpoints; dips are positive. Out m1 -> 0.8 keV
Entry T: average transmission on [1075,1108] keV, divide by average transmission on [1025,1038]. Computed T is 0.89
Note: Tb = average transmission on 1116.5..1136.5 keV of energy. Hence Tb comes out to 141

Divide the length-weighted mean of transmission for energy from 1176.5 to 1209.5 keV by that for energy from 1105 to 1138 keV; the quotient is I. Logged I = 1.1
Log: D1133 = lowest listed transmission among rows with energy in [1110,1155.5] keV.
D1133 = 130.6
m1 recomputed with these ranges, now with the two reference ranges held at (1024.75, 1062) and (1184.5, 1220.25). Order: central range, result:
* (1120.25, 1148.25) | 2.7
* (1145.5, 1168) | 1.1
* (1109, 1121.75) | 2.6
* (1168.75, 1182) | 0.4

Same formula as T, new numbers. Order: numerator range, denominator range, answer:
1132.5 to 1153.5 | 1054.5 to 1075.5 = 1.16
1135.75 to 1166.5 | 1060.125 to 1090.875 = 1.06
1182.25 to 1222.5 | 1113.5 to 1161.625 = 1.10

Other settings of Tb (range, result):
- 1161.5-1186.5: 159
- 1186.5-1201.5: 159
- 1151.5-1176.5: 156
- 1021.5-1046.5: 183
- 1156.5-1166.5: 155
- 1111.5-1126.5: 132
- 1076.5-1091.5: 166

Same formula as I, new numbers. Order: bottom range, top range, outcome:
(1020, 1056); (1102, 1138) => 0.80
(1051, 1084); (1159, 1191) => 1.11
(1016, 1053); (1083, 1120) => 0.89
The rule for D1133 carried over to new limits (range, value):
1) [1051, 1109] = 122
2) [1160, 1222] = 155.3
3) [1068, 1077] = 130.7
